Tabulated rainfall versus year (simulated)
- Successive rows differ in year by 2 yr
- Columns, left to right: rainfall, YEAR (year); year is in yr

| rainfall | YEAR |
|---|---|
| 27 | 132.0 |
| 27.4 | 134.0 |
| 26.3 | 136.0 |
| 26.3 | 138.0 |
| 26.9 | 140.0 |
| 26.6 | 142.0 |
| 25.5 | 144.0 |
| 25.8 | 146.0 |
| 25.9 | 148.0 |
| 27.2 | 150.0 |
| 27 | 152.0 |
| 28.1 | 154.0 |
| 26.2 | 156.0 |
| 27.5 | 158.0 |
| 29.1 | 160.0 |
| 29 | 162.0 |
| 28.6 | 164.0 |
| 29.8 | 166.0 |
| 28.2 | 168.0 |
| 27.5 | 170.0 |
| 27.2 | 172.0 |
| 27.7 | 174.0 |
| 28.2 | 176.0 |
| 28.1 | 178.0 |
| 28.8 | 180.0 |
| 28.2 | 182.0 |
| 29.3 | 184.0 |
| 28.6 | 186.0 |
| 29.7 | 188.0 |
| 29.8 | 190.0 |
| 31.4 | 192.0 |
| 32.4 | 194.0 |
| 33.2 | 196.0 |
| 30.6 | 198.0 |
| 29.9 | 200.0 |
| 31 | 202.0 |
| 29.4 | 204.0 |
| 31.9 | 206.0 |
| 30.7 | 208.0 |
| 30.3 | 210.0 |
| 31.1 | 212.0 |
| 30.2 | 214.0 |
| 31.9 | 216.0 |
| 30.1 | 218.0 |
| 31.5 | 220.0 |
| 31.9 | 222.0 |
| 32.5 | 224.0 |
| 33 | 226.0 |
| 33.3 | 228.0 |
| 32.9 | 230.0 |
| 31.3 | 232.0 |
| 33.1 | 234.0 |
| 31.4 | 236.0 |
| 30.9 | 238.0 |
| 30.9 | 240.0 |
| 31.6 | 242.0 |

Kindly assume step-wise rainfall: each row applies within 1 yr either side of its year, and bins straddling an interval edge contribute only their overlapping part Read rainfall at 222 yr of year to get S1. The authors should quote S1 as 31.9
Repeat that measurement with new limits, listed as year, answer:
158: 27.5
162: 29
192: 31.4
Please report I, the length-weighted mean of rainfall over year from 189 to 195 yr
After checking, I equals 31.2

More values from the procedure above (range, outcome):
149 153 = 27.1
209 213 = 30.7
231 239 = 31.7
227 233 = 32.5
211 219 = 30.8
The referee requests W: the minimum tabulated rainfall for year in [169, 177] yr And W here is 27.2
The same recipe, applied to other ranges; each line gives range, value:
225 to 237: 31.3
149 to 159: 26.2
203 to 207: 29.4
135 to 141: 26.3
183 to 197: 28.6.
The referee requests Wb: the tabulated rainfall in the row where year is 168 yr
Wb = 28.2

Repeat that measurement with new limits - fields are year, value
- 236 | 31.4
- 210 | 30.3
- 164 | 28.6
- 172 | 27.2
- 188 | 29.7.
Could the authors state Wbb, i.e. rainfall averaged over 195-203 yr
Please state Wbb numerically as 31.2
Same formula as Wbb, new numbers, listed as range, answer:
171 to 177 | 27.7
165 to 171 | 28.5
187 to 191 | 29.8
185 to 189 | 29.1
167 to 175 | 27.6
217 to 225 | 31.5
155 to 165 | 28.1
